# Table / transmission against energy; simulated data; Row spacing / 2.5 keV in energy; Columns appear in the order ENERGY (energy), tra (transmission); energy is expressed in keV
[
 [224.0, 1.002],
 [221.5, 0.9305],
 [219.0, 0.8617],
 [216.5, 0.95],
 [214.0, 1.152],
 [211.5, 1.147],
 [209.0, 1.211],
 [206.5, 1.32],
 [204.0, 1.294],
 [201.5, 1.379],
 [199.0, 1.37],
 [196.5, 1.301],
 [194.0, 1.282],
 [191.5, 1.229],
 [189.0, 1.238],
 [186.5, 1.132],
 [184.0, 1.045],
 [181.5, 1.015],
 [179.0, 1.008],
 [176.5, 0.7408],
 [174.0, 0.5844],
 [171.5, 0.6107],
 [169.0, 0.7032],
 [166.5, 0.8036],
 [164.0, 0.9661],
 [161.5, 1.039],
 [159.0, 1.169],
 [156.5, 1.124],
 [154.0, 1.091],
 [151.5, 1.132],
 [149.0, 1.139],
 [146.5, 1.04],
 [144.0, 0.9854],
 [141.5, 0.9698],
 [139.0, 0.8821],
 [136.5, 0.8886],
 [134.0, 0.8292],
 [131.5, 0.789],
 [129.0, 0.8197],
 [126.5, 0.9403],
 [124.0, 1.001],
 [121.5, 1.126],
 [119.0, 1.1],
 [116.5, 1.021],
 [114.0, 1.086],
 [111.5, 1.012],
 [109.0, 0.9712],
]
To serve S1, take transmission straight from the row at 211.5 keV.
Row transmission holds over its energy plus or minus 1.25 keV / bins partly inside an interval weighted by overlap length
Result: 1.147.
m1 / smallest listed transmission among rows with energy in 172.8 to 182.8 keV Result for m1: 0.5844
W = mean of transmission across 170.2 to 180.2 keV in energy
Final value 0.734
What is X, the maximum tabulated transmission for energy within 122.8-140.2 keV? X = 1.001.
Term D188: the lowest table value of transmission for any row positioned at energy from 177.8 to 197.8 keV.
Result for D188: 1.008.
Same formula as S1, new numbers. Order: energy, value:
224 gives 1.002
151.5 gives 1.132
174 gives 0.5844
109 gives 0.9712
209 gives 1.211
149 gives 1.139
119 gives 1.1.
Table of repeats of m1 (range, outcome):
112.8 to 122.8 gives 1.021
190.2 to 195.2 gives 1.229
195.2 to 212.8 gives 1.147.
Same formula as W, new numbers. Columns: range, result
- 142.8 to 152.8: 1.07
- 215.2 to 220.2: 0.909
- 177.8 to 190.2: 1.09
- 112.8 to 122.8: 1.08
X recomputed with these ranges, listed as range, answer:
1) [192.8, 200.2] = 1.37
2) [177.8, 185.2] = 1.045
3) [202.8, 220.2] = 1.32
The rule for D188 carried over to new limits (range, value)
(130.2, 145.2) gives 0.789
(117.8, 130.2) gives 0.8197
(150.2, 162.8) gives 1.039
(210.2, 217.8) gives 0.95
